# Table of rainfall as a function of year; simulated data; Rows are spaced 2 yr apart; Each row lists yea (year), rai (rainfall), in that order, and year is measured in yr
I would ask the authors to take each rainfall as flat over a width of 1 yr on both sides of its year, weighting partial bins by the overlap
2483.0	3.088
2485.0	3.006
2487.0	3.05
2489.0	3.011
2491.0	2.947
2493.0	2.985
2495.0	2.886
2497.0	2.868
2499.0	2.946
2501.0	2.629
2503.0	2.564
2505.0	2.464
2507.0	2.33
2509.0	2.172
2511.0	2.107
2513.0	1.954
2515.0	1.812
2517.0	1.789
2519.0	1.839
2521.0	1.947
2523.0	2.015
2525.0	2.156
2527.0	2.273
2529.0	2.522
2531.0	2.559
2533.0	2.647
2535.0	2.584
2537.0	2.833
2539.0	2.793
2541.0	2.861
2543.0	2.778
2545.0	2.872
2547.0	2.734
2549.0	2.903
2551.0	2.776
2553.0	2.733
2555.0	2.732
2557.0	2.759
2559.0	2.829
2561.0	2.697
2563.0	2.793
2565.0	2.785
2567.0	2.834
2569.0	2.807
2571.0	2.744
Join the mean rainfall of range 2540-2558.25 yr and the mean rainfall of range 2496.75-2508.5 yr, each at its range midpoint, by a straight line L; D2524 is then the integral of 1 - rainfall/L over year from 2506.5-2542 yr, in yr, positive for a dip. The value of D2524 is 5.4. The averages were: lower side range 2.6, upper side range 2.79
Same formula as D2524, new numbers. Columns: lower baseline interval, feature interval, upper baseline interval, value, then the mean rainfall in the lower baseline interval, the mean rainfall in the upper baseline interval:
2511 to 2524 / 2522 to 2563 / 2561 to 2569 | -5.0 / 1.91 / 2.79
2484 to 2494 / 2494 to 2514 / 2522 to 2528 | 1.2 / 3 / 2.15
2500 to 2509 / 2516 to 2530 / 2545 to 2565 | 2.7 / 2.46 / 2.78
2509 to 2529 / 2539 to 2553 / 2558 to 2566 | -1.8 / 2.02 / 2.78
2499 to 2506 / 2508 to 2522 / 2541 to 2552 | 3.8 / 2.61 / 2.82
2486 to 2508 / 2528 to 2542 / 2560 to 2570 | 0.5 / 2.79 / 2.78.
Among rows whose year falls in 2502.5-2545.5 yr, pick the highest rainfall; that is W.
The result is 2.872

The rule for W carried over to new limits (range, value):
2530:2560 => 2.903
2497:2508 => 2.946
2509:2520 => 2.172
